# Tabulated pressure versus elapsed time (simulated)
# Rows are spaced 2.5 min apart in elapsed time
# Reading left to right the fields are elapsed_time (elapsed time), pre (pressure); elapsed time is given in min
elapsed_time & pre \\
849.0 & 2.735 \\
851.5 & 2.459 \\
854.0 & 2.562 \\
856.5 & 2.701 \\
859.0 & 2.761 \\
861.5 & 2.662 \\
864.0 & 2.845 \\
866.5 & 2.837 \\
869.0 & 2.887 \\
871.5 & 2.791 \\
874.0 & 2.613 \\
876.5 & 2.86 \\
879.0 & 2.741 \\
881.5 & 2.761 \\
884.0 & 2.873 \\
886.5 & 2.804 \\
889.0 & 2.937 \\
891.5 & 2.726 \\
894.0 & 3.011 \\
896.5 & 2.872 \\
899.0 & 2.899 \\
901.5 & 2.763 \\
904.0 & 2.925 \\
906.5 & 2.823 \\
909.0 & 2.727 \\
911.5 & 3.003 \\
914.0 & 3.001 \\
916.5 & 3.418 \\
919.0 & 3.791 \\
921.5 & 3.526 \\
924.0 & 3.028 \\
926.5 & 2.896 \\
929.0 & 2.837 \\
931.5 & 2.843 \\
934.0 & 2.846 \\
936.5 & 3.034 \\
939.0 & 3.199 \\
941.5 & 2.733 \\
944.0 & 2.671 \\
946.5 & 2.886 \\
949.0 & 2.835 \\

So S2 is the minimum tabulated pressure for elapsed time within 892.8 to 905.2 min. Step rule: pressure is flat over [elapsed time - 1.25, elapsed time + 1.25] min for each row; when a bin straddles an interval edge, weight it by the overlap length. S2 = 2.763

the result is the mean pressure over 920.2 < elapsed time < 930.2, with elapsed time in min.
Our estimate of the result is 3.08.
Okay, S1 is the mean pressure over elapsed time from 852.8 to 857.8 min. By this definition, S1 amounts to 2.63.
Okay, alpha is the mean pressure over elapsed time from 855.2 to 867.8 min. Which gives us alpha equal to 2.76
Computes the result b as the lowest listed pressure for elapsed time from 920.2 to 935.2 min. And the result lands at 2.837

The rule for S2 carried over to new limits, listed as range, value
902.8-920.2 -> 2.727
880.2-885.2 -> 2.761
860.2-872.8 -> 2.662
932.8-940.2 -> 2.846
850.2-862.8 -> 2.459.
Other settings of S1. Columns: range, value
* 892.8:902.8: 2.89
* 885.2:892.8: 2.82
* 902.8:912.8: 2.87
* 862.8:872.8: 2.84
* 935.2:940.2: 3.11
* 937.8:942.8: 2.96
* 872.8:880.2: 2.74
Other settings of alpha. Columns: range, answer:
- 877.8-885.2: 2.79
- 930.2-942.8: 2.93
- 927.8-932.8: 2.84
